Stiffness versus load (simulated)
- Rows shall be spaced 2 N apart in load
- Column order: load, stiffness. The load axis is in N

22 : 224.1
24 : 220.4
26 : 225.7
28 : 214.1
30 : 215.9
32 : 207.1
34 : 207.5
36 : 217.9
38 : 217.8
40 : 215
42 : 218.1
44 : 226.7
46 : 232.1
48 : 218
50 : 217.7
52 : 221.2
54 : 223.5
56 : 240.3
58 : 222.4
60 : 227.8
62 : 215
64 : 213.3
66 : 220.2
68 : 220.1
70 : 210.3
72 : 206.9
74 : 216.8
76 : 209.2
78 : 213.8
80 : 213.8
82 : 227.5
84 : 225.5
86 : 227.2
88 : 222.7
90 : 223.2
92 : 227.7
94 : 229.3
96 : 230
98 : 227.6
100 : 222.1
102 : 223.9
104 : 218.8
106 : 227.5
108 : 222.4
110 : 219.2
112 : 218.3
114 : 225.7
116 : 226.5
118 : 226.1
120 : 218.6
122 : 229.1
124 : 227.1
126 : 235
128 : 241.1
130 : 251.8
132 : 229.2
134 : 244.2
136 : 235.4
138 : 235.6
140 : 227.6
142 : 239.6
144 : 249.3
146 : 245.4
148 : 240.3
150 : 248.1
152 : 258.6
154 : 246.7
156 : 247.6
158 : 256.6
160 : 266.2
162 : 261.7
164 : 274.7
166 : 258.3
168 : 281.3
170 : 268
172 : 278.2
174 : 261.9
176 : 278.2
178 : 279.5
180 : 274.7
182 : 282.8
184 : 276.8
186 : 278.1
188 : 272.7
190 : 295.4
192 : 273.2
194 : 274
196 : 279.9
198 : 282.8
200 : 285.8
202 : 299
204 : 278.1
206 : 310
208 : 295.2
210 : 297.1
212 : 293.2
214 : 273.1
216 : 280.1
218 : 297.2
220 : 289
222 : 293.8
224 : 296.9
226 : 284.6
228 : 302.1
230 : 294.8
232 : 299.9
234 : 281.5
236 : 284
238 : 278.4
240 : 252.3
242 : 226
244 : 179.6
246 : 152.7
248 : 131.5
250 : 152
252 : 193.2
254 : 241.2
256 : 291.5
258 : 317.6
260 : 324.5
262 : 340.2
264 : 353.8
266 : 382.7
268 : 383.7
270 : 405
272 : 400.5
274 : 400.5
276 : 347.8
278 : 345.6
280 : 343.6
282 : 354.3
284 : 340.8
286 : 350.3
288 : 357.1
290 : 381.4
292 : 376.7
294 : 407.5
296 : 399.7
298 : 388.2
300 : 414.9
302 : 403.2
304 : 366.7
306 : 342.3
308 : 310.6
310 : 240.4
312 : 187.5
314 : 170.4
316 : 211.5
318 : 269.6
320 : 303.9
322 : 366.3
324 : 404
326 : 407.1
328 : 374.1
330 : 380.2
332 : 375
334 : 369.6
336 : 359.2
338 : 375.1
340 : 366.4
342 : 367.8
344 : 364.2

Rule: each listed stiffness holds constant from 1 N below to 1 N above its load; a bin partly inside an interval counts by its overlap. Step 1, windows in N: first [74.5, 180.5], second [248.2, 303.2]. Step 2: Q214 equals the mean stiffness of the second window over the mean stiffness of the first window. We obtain 1.4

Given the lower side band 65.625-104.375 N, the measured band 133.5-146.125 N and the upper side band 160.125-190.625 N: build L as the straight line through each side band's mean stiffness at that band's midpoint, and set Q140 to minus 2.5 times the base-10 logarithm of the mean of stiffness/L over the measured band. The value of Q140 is 0.06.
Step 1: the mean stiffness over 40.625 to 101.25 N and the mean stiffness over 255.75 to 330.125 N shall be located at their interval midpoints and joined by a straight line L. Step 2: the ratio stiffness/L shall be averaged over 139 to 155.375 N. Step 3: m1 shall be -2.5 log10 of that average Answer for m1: 0.08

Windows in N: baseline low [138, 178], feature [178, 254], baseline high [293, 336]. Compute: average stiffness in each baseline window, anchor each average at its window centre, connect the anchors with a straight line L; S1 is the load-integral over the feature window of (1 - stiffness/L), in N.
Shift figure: 5.0 N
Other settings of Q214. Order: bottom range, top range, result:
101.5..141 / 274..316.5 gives 1.48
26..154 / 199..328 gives 1.37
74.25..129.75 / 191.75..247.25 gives 1.23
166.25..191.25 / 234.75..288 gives 1.08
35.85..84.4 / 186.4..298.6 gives 1.38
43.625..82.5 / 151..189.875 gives 1.23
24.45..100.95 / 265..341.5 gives 1.60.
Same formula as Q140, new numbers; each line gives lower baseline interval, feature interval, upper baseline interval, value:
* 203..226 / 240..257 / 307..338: 0.44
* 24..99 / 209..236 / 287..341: 0.03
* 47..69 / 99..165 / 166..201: 0.08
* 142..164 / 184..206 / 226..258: -0.15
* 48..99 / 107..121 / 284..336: 0.09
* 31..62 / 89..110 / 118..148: 0.02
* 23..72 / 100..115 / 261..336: 0.13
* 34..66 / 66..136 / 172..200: 0.08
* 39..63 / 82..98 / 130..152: 0.02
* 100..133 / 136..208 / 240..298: -0.03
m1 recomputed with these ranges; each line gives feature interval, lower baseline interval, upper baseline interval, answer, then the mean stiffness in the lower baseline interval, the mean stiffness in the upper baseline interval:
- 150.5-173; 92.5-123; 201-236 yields -0.02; 224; 292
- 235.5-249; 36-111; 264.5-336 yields 0.43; 221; 351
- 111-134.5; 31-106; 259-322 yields 0.09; 221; 342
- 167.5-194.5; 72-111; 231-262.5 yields -0.18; 222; 245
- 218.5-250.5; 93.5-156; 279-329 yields 0.18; 233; 339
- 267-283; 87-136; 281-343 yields -0.15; 228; 346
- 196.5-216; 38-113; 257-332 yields 0.03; 221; 348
